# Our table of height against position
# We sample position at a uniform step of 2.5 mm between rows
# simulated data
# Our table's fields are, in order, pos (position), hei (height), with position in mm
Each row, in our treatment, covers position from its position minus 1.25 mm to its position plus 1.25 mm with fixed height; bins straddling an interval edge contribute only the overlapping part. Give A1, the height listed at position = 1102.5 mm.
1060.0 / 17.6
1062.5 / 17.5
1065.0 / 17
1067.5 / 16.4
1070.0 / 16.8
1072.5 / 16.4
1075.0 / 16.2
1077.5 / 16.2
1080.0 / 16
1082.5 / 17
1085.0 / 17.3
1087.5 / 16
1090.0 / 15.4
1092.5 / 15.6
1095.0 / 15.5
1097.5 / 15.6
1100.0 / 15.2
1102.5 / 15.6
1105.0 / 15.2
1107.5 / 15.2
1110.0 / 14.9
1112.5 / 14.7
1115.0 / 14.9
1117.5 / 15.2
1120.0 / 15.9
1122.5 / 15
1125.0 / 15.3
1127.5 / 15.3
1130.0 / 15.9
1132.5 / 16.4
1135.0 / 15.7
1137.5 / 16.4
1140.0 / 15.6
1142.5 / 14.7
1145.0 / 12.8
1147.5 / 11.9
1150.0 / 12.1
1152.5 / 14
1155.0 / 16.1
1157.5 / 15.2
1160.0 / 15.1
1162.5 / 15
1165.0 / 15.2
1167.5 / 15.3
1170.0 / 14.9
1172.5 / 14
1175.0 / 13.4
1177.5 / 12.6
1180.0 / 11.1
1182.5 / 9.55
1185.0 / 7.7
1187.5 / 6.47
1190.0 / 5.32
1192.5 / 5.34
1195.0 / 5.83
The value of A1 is 15.6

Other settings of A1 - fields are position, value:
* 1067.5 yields 16.4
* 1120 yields 15.9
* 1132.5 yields 16.4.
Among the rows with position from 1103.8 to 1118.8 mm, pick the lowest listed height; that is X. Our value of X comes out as 14.7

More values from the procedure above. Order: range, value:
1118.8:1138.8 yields 15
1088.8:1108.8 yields 15.2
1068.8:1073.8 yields 16.4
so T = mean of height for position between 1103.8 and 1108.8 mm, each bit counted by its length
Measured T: 15.2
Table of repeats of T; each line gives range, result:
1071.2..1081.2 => 16.2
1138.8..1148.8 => 13.7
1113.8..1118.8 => 15.1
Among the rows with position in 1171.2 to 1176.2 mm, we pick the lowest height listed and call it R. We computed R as 13.4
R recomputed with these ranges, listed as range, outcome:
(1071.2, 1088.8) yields 16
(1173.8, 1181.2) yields 11.1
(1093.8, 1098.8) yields 15.5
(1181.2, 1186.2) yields 7.7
